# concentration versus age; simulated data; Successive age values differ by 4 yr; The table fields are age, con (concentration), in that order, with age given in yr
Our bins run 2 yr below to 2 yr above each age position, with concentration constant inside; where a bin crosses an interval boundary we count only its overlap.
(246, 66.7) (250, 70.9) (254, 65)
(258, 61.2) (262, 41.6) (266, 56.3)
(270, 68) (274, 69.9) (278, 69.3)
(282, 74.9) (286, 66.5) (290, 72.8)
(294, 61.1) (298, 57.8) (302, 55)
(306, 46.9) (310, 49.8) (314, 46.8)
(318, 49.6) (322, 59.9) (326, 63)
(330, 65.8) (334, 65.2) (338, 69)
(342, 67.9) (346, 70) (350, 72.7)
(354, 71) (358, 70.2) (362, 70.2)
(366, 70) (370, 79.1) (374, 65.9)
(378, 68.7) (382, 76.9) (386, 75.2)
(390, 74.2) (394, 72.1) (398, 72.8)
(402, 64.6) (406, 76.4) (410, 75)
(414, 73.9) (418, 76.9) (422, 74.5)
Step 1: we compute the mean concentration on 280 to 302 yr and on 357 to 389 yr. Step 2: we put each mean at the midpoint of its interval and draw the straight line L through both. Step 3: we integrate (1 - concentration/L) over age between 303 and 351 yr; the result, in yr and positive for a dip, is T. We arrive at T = 5.9 yr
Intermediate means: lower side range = 65.6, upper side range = 72.2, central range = 60.2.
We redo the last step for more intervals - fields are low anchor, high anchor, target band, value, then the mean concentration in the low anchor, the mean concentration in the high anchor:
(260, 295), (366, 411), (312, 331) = 3.2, 64.6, 72.6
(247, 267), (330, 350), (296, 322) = 5.3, 59.5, 68.3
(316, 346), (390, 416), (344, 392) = -2.8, 63.4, 72.6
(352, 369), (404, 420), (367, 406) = 0.5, 70.9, 75.6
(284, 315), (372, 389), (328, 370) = -2.2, 57.4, 71.8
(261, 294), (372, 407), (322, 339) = 0.9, 65.4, 71.7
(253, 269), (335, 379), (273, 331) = 1.5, 56.2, 70.3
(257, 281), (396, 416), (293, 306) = 1.6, 61.6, 72.5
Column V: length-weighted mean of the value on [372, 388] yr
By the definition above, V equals 71.7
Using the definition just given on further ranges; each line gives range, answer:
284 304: 62.6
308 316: 48.3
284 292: 69.7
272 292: 70.7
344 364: 70.8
